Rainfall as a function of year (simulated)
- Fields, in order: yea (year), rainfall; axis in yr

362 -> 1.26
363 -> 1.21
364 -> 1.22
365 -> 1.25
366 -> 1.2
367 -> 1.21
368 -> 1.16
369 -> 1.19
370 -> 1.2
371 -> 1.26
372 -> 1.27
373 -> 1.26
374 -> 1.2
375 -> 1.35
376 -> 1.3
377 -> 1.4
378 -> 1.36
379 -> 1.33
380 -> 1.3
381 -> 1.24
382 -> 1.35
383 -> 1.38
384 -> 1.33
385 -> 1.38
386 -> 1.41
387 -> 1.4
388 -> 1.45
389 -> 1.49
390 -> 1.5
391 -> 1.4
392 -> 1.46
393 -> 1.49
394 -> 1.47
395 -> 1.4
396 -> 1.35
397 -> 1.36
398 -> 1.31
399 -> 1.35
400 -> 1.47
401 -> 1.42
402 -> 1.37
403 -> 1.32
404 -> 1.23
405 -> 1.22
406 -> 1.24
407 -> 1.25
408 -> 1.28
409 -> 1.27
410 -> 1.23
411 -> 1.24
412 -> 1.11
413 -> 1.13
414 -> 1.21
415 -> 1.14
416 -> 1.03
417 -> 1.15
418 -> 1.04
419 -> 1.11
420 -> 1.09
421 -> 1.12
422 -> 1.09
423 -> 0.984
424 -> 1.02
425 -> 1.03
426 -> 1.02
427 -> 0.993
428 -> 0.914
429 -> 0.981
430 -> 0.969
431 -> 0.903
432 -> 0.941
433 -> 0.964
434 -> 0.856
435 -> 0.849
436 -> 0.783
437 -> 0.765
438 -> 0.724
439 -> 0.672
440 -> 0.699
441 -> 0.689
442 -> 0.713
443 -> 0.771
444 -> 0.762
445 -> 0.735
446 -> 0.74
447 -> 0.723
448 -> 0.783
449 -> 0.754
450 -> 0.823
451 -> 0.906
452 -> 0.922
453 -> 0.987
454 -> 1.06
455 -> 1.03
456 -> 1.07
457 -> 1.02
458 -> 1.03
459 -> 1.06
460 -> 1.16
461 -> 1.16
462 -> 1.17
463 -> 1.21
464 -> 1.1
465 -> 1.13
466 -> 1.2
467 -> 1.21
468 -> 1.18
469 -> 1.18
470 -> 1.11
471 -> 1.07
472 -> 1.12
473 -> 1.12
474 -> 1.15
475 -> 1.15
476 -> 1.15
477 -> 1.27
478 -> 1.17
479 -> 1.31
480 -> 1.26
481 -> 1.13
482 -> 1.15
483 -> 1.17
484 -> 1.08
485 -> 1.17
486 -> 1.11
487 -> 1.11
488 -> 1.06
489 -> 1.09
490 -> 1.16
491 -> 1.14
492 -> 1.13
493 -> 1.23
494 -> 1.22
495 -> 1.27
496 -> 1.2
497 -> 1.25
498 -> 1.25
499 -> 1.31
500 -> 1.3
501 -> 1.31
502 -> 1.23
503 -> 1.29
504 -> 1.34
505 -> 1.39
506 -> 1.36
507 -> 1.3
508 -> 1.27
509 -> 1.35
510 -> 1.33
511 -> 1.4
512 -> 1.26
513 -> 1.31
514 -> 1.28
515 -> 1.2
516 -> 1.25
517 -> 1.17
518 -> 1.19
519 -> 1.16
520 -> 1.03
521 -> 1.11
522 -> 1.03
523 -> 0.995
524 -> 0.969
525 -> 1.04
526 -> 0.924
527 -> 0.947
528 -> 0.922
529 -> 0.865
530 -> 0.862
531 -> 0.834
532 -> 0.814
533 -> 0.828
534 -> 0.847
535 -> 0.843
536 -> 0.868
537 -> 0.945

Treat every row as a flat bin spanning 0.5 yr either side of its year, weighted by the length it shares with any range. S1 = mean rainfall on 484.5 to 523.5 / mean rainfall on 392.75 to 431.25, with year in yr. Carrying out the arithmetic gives 1.0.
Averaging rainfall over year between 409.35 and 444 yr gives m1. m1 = 0.967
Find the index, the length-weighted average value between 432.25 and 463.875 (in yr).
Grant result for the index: 0.893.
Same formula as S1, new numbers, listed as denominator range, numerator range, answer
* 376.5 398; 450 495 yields 0.81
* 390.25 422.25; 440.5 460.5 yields 0.70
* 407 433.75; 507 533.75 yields 1.01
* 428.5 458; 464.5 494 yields 1.36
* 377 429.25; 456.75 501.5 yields 0.93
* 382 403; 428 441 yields 0.60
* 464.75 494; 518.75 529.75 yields 0.86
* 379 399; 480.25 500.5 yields 0.85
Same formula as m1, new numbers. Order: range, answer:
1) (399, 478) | 1.04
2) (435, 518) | 1.1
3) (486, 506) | 1.23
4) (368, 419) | 1.3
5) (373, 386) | 1.33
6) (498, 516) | 1.3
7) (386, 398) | 1.43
